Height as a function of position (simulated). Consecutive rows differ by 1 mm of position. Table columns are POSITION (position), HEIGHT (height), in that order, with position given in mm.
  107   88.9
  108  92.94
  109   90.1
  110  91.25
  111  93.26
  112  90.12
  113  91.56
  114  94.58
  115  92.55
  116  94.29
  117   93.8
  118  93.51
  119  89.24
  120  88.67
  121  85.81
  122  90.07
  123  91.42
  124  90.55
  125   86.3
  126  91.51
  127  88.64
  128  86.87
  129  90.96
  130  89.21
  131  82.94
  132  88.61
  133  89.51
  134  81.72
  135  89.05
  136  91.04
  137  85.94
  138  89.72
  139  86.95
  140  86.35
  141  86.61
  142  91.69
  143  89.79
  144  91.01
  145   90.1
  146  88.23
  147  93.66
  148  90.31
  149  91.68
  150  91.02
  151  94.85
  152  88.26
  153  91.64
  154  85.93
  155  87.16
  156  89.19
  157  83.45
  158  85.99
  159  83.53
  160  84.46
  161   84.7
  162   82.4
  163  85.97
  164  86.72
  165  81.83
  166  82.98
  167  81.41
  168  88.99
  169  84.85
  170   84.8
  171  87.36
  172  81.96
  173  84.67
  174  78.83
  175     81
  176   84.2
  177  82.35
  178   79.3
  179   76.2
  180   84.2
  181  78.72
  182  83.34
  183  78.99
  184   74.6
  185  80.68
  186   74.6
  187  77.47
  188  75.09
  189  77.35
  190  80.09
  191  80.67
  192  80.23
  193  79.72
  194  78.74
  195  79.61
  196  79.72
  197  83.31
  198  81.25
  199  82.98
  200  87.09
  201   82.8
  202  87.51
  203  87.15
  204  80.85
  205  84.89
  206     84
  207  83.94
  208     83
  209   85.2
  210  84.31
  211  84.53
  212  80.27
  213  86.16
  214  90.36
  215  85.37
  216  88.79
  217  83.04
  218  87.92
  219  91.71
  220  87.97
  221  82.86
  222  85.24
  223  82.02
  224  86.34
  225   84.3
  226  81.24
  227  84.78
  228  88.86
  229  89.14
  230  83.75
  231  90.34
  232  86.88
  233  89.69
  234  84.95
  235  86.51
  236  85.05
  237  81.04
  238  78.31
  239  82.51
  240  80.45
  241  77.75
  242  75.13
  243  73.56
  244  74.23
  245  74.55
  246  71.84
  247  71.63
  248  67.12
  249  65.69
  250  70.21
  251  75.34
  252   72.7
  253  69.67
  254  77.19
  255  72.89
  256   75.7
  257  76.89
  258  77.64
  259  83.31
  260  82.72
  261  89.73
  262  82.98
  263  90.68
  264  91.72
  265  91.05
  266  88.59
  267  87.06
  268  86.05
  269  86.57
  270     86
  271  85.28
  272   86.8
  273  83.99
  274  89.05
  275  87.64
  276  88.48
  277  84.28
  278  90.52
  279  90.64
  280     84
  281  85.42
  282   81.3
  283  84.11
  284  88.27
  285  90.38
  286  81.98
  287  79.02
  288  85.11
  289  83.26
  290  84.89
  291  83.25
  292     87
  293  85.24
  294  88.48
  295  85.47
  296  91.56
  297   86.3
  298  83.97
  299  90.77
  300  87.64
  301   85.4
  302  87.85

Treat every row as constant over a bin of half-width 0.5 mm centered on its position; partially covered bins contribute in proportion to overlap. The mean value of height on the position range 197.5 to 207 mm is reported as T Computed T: 84.3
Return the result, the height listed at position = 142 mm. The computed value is 91.69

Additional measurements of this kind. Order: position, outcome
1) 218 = 87.92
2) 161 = 84.7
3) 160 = 84.46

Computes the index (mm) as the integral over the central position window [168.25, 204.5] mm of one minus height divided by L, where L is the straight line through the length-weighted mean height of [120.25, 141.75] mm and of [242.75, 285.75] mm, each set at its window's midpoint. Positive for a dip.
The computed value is 1.8 mm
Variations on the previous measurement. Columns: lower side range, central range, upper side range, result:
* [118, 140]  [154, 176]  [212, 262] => 0.39 mm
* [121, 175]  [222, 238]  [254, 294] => 0.08 mm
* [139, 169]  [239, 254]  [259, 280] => 2.41 mm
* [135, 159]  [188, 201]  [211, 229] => 0.92 mm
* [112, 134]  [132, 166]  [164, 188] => -0.84 mm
